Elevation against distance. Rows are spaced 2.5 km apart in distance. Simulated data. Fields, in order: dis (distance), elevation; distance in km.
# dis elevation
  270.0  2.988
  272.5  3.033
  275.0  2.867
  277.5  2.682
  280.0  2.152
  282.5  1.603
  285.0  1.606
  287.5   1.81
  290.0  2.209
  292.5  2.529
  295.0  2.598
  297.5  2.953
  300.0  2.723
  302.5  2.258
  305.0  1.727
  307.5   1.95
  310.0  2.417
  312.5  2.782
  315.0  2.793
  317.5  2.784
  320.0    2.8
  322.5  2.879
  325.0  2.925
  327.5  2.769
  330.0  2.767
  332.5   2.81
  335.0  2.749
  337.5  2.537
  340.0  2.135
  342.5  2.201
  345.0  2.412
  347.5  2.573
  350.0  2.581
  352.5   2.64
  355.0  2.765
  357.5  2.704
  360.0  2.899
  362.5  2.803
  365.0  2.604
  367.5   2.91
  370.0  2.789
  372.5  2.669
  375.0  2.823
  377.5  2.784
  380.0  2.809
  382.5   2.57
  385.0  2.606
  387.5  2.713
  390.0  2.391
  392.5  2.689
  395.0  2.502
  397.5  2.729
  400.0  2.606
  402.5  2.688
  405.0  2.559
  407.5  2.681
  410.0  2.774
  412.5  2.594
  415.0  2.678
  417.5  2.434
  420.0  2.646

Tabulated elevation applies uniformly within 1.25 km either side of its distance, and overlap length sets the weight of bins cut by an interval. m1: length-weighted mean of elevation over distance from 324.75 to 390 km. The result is 2.67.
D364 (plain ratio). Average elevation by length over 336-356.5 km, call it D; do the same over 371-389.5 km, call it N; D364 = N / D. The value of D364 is 1.1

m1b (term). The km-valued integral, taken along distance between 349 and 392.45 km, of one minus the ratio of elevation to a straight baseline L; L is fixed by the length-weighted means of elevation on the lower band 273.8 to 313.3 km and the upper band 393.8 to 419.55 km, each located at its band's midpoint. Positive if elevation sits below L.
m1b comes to -3.3 km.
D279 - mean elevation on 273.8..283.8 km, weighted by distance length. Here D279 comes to 2.32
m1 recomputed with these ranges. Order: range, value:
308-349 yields 2.63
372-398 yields 2.66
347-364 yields 2.71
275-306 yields 2.27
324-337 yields 2.79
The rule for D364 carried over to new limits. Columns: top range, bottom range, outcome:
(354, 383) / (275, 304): 1.20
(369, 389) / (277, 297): 1.26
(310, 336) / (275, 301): 1.21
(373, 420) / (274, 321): 1.11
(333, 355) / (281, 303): 1.11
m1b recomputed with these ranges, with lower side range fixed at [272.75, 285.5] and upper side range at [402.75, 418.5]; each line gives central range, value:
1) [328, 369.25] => -2.8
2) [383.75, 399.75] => -0.2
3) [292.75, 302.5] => -1.4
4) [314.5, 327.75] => -2.4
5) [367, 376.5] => -1.0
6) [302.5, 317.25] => 0.0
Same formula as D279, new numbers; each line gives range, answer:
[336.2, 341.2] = 2.34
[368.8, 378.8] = 2.77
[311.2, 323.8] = 2.81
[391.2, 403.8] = 2.64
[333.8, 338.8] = 2.64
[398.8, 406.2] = 2.62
